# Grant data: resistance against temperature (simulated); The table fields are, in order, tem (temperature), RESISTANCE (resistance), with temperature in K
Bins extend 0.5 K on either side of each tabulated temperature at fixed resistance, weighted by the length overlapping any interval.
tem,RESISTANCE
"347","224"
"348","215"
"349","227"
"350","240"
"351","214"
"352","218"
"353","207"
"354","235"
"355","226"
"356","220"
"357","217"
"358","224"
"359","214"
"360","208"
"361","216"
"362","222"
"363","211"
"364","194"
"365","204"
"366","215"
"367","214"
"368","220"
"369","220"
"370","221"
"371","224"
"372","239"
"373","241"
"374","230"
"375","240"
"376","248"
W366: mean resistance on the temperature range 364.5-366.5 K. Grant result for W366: 210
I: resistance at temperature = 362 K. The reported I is 222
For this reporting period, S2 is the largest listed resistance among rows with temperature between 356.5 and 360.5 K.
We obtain 224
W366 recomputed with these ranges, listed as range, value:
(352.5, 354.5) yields 221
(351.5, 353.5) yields 212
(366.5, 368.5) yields 217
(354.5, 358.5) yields 222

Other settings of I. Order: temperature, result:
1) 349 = 227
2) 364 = 194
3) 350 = 240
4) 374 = 230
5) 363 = 211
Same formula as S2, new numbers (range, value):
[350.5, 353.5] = 218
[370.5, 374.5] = 241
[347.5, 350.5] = 240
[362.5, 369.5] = 220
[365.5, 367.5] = 215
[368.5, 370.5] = 221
